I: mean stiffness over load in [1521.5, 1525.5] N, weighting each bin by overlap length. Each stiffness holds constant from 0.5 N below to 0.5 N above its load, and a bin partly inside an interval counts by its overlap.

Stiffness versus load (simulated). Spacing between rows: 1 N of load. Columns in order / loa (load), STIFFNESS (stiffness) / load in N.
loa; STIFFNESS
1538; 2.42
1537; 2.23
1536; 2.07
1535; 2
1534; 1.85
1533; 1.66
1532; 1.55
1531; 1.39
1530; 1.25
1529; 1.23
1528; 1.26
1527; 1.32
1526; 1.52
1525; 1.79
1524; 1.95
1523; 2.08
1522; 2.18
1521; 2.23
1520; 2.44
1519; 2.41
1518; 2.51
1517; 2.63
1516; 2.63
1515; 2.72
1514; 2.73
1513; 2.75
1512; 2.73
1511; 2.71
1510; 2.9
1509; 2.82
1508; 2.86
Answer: 2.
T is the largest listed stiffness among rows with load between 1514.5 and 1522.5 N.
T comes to 2.72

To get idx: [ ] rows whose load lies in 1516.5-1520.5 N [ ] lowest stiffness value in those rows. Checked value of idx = 2.41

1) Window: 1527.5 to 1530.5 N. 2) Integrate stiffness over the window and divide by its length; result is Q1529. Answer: 1.25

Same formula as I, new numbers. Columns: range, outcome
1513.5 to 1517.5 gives 2.68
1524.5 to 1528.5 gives 1.47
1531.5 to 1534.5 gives 1.69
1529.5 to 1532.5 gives 1.4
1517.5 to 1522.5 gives 2.35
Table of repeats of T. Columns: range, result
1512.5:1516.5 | 2.75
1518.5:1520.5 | 2.44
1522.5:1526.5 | 2.08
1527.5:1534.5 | 1.85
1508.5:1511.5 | 2.9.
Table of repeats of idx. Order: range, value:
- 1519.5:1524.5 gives 1.95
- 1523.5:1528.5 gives 1.26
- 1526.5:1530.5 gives 1.23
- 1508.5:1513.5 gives 2.71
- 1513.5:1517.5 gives 2.63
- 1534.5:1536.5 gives 2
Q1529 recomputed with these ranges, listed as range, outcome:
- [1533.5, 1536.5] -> 1.97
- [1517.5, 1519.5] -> 2.46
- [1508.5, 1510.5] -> 2.86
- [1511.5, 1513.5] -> 2.74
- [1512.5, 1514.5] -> 2.74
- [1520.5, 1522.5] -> 2.21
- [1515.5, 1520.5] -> 2.52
